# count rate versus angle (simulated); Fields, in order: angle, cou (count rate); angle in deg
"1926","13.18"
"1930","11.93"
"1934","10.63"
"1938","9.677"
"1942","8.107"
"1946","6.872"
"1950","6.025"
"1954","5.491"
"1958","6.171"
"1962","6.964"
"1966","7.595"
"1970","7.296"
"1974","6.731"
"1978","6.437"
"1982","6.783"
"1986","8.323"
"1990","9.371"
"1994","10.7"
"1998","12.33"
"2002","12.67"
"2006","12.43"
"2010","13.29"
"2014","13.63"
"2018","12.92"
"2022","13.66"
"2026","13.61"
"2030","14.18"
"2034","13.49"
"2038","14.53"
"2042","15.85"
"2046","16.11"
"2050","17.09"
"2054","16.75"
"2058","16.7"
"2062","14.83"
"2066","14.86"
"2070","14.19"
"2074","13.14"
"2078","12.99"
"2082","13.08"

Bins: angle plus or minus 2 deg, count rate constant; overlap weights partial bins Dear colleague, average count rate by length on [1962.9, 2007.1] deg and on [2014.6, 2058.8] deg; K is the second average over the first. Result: 1.7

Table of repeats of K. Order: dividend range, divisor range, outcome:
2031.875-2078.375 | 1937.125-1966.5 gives 2.16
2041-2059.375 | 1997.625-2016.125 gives 1.28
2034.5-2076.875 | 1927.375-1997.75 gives 1.89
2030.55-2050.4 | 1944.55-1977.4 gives 2.29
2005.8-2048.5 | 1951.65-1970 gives 2.12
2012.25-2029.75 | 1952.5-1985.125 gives 2.00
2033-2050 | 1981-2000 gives 1.59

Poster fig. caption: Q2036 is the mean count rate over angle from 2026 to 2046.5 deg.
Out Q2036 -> 14.6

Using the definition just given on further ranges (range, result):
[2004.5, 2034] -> 13.4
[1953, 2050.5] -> 11.1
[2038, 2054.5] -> 16.2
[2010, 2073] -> 14.8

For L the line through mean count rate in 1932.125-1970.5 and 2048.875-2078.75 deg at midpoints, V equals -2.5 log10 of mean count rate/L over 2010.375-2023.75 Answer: -0.13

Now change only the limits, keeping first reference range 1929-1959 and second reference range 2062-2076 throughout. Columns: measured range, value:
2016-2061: -0.18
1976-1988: 0.35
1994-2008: -0.13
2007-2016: -0.18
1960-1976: 0.28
